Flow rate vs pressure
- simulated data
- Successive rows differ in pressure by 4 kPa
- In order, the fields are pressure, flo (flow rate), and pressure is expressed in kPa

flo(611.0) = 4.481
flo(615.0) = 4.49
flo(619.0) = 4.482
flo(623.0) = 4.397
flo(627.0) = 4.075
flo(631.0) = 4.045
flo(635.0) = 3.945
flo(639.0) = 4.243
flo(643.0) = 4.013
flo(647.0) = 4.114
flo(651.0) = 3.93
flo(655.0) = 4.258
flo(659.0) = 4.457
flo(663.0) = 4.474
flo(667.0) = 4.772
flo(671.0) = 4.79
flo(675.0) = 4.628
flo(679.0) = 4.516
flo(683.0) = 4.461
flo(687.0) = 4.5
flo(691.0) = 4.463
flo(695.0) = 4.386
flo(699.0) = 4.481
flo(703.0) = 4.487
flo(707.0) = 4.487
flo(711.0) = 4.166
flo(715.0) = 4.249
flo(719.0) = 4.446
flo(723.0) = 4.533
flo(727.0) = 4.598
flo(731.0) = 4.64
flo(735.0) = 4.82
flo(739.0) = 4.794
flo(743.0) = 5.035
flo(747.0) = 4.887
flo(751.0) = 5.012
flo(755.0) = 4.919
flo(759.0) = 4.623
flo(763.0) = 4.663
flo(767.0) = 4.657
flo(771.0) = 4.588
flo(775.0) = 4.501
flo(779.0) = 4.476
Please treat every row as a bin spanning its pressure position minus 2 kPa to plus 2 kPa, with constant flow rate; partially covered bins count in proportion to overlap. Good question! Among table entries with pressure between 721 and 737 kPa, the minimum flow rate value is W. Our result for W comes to 4.533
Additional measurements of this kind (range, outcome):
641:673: 3.93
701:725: 4.166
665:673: 4.772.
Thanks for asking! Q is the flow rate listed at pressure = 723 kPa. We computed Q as 4.533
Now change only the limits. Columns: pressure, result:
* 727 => 4.598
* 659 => 4.457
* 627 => 4.075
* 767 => 4.657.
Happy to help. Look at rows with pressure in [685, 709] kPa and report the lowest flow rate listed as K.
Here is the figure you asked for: 4.386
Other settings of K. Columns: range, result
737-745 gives 4.794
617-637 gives 3.945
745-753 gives 4.887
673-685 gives 4.461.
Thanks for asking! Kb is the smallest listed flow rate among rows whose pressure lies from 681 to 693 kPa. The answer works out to 4.461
